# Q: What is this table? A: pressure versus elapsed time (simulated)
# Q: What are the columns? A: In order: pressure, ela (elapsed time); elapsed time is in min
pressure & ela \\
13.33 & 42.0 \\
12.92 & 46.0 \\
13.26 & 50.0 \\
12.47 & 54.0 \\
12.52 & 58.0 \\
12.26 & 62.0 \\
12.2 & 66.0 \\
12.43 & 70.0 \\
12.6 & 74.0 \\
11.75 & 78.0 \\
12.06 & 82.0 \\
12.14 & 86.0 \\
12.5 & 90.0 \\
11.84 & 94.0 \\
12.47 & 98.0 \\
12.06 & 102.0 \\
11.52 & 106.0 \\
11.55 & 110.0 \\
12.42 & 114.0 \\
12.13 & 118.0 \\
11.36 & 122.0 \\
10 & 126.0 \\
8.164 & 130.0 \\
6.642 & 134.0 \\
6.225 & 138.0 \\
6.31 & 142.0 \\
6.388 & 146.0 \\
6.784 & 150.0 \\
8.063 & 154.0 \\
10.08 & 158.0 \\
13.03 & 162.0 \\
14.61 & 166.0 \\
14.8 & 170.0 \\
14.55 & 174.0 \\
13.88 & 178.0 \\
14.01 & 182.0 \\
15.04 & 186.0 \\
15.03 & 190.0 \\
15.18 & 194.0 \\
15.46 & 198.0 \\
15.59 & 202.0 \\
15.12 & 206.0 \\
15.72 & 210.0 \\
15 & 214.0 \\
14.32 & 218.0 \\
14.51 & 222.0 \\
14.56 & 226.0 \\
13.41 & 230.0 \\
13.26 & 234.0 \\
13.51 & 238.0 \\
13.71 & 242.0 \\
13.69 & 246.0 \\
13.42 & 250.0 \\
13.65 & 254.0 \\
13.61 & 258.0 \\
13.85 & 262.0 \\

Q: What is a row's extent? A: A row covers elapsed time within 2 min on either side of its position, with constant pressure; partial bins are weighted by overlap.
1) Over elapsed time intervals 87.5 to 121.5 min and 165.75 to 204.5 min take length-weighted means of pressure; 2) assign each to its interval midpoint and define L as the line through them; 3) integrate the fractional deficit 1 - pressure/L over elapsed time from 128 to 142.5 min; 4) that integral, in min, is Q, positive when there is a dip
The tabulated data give 6.9 min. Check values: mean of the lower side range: 12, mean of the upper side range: 14.8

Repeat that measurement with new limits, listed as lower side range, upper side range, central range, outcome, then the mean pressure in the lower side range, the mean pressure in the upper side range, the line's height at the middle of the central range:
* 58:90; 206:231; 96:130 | 3.71 min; 12.2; 14.7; 12.9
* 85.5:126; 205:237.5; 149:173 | 2.90 min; 11.9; 14.4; 13.1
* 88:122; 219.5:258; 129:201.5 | 7.85 min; 12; 13.7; 12.8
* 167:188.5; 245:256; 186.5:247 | -2.43 min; 14.5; 13.6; 14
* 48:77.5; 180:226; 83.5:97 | 0.83 min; 12.5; 15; 13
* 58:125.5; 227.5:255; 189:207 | -3.01 min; 12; 13.5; 13.1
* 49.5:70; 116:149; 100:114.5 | -3.06 min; 12.5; 8.35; 9.79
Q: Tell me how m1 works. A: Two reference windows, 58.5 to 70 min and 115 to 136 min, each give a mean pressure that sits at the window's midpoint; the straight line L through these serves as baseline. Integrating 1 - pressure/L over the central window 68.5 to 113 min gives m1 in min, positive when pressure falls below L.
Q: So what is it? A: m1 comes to -3.5 min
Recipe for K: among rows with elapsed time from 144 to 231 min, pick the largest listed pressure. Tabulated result 15.72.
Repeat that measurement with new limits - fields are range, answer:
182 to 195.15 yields 15.18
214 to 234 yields 15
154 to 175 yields 14.8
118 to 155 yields 12.13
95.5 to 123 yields 12.47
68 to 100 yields 12.6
